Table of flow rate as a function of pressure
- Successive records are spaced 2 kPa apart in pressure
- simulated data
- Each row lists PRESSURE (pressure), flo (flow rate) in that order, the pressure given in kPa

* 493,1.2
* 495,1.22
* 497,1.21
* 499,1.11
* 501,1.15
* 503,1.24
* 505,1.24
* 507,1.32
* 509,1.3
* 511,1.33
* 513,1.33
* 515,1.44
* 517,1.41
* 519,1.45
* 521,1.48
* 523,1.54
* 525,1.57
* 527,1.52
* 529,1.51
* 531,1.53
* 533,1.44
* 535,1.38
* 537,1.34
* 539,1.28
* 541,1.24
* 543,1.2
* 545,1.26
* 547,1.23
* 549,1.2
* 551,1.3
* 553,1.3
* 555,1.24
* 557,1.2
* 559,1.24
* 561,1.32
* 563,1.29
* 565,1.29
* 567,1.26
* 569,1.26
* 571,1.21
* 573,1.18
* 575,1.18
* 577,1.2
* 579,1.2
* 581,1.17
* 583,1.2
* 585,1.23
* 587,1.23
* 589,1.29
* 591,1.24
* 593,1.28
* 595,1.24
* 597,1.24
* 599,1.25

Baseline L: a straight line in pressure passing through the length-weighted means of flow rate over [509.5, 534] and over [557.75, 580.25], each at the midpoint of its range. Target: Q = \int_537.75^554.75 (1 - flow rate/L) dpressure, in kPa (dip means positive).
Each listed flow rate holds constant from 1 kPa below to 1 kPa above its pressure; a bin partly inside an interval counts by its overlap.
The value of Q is 1.2 kPa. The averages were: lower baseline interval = 1.46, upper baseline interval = 1.24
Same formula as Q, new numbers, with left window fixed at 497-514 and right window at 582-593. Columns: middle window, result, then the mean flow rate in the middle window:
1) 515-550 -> -4.0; 1.39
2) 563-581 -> 0.3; 1.22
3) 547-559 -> 0.0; 1.25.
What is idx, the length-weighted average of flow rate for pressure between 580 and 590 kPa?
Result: 1.22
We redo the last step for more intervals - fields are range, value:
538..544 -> 1.24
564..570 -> 1.27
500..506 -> 1.21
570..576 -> 1.19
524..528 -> 1.54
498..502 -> 1.13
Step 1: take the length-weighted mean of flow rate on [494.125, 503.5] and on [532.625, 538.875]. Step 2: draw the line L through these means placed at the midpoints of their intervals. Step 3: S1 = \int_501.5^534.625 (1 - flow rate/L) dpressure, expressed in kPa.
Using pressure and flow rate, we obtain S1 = -3.4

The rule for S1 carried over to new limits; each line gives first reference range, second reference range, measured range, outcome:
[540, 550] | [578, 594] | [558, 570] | -0.5 kPa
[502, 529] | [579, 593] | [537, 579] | 1.7 kPa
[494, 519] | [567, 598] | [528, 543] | -1.4 kPa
